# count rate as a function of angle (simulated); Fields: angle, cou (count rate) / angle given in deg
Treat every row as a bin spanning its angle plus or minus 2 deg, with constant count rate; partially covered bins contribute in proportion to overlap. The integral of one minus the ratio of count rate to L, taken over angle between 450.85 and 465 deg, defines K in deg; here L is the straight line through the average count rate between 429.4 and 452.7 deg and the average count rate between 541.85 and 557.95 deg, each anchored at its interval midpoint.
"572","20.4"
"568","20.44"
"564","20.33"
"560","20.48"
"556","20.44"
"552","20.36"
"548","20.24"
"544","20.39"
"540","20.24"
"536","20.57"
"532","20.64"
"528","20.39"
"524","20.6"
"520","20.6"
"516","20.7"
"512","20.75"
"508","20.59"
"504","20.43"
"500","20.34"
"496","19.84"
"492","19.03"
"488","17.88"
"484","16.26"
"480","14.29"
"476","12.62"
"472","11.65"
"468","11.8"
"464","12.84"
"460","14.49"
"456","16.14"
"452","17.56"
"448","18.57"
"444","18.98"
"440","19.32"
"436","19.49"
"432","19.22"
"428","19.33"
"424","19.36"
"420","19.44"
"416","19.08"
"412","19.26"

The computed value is 2.85 deg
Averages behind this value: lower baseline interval 18.9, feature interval 15.3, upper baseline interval 20.4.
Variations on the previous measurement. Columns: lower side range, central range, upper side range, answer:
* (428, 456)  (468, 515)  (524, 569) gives 5.1 deg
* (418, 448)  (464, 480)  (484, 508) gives 5.7 deg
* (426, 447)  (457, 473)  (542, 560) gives 5.4 deg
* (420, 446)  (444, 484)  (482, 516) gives 9.5 deg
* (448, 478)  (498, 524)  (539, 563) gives -4.5 deg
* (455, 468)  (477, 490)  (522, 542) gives 0.1 deg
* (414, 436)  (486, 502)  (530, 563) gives 0.5 deg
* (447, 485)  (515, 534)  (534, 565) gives -2.0 deg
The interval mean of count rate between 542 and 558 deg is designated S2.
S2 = 20.4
